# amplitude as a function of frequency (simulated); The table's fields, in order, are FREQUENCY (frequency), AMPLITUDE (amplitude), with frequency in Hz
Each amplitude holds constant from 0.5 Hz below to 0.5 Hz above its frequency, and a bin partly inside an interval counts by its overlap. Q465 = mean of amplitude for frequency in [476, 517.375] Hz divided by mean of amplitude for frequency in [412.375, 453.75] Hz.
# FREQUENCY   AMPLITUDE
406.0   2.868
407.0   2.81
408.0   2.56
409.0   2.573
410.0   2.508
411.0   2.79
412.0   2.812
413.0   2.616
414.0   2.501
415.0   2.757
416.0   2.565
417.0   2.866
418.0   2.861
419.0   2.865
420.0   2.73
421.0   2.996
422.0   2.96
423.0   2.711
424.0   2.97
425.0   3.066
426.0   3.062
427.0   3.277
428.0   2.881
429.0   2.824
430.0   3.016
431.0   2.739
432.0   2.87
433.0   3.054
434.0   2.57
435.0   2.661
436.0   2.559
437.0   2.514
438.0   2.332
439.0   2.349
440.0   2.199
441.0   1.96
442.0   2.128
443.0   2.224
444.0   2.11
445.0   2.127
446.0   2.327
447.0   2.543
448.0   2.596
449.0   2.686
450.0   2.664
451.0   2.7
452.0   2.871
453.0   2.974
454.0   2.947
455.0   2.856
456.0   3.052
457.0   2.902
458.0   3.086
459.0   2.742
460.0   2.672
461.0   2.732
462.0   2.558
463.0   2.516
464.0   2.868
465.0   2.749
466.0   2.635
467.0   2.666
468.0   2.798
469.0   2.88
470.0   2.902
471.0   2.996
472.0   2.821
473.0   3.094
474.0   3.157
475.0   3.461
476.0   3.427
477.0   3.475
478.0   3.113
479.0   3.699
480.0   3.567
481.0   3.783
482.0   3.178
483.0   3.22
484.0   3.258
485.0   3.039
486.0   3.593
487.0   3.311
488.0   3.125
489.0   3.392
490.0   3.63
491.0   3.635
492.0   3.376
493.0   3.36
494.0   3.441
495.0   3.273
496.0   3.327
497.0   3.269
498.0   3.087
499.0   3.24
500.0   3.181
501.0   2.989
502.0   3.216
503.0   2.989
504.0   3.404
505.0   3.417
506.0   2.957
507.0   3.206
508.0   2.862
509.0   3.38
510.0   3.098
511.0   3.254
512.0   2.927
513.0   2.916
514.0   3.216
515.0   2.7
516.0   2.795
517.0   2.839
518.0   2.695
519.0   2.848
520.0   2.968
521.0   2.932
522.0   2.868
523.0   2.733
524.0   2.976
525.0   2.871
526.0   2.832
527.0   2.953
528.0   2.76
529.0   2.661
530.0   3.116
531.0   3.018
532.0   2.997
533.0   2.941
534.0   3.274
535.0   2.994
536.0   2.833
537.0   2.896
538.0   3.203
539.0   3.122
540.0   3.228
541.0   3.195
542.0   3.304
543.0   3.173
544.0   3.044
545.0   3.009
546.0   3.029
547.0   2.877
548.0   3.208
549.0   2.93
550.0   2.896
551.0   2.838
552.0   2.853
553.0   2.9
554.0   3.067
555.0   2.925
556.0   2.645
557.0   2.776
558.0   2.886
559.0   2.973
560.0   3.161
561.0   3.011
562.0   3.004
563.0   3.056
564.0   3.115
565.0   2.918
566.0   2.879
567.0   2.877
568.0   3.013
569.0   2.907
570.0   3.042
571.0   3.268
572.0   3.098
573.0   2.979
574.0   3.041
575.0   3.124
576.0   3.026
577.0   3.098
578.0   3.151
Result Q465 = 1.21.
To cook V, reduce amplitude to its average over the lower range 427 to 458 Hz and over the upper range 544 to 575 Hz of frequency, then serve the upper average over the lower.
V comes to 1.13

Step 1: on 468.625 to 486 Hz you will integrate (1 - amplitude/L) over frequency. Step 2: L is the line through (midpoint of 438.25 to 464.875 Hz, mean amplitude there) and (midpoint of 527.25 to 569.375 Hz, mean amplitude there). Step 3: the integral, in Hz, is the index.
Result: -3.57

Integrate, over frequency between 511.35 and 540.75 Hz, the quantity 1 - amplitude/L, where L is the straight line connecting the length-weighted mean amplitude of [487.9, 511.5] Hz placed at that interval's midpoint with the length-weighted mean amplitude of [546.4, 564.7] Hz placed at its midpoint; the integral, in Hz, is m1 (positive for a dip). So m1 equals 1.6 Hz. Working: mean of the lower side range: 3.26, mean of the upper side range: 2.95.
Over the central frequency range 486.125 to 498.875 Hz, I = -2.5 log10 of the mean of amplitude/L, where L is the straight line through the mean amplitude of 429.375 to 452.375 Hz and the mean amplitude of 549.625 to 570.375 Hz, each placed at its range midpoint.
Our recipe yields -0.237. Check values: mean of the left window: 2.51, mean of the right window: 2.94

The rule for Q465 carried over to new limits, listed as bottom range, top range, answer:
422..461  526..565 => 1.12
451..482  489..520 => 1.05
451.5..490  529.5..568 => 0.98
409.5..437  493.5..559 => 1.07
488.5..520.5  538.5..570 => 0.95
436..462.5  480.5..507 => 1.28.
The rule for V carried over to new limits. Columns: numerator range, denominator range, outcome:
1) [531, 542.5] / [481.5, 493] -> 0.92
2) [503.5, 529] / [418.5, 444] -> 1.10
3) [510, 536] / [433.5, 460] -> 1.14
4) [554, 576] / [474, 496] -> 0.88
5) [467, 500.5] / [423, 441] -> 1.19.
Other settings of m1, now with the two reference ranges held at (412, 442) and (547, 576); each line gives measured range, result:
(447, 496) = -4.5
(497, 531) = -1.3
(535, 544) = -0.5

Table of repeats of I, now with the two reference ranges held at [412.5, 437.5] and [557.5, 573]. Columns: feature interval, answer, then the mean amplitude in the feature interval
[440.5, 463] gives 0.10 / 2.61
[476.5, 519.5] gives -0.11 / 3.22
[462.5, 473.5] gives 0.03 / 2.81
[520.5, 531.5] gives 0.03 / 2.88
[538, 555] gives -0.02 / 3.04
